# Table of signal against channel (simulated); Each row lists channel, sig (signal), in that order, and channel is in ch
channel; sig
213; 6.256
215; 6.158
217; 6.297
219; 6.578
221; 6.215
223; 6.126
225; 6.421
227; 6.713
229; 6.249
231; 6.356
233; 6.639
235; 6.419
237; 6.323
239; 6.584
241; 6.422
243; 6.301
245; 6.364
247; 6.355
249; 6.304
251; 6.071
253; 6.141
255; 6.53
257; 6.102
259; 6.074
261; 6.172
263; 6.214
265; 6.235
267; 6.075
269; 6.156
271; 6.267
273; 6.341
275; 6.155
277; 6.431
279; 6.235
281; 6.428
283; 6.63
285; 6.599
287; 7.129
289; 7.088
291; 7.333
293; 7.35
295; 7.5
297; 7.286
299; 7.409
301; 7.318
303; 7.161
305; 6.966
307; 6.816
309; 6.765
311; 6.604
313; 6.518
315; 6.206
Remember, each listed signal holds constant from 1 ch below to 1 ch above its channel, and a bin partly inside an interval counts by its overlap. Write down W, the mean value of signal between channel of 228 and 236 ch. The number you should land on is 6.42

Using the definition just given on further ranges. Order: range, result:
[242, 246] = 6.33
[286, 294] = 7.22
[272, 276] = 6.25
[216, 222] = 6.36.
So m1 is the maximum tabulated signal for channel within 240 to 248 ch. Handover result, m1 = 6.422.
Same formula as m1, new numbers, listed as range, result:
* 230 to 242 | 6.639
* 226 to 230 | 6.713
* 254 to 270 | 6.53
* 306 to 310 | 6.816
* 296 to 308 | 7.409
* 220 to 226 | 6.421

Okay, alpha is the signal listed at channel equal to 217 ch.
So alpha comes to 6.297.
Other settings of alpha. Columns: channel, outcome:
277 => 6.431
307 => 6.816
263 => 6.214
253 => 6.141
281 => 6.428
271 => 6.267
